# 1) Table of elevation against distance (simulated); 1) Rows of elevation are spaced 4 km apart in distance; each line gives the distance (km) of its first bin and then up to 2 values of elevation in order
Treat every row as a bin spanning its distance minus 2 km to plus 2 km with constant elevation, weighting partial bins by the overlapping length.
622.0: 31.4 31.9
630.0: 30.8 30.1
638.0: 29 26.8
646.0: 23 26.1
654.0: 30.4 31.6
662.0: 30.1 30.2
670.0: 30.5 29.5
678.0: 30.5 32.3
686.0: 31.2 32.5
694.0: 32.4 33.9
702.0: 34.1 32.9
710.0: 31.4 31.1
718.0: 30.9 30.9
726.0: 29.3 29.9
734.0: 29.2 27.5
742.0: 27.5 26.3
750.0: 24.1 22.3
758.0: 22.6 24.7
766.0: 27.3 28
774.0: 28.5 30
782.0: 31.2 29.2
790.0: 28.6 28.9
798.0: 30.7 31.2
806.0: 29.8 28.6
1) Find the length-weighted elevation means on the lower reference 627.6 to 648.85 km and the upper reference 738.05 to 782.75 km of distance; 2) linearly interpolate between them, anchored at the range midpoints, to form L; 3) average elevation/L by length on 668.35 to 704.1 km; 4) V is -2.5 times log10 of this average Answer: -0.17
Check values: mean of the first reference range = 27.9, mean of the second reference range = 26.5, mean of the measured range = 31.9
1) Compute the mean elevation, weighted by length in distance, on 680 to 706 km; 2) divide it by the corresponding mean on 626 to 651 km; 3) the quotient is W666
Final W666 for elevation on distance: 1.2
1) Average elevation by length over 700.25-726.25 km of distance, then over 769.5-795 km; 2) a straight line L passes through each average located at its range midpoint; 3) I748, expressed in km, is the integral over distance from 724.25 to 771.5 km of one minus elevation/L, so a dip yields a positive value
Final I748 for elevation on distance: 6.1 km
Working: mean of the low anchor 31.6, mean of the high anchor 29.3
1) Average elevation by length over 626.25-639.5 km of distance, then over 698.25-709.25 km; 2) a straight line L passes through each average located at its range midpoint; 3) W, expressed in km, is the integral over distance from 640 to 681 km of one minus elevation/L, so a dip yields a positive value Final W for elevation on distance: 3.3 km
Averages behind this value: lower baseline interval 30.3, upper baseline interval 33.3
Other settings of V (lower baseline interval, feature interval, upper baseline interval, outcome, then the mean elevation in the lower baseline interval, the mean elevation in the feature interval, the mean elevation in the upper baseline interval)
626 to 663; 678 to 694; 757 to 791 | -0.12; 28.8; 31.9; 27.9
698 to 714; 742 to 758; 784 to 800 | 0.26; 32.7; 24.4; 29.4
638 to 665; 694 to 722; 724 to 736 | -0.11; 28.2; 32.3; 29.5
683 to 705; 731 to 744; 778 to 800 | 0.12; 32.8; 28.2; 29.7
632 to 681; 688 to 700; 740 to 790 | -0.16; 29.1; 32.9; 26.9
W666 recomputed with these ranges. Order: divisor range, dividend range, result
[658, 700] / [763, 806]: 0.93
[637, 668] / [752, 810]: 0.99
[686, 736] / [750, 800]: 0.87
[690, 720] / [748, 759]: 0.71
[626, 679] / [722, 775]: 0.92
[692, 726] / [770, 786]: 0.92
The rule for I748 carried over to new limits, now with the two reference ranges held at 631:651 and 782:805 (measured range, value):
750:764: 2.82 km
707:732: -1.84 km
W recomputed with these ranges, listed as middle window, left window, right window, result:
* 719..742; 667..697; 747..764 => -2.7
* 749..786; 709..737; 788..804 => 4.0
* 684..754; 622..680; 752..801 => -3.8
